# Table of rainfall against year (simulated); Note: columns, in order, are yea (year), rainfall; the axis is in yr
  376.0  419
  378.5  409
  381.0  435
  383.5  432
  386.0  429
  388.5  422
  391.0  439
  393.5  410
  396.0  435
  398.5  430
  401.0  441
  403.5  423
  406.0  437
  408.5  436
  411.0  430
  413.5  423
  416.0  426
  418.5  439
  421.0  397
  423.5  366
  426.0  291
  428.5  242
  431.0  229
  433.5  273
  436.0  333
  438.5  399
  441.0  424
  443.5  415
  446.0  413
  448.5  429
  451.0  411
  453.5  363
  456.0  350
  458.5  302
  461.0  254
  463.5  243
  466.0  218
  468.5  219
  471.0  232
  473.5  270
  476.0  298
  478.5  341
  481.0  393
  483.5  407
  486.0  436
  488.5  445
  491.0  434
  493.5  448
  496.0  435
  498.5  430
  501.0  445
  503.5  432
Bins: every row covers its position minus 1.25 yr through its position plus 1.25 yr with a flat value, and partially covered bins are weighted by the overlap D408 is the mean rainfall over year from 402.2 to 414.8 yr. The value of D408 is 430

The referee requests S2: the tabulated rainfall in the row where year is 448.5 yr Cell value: 429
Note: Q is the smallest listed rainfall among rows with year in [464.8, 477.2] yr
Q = 218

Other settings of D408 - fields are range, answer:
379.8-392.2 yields 431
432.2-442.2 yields 356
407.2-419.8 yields 431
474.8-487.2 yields 375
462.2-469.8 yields 227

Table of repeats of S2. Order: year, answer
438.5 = 399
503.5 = 432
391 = 439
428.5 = 242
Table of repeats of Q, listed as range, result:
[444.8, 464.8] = 243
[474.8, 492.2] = 298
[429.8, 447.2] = 229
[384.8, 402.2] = 410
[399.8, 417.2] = 423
